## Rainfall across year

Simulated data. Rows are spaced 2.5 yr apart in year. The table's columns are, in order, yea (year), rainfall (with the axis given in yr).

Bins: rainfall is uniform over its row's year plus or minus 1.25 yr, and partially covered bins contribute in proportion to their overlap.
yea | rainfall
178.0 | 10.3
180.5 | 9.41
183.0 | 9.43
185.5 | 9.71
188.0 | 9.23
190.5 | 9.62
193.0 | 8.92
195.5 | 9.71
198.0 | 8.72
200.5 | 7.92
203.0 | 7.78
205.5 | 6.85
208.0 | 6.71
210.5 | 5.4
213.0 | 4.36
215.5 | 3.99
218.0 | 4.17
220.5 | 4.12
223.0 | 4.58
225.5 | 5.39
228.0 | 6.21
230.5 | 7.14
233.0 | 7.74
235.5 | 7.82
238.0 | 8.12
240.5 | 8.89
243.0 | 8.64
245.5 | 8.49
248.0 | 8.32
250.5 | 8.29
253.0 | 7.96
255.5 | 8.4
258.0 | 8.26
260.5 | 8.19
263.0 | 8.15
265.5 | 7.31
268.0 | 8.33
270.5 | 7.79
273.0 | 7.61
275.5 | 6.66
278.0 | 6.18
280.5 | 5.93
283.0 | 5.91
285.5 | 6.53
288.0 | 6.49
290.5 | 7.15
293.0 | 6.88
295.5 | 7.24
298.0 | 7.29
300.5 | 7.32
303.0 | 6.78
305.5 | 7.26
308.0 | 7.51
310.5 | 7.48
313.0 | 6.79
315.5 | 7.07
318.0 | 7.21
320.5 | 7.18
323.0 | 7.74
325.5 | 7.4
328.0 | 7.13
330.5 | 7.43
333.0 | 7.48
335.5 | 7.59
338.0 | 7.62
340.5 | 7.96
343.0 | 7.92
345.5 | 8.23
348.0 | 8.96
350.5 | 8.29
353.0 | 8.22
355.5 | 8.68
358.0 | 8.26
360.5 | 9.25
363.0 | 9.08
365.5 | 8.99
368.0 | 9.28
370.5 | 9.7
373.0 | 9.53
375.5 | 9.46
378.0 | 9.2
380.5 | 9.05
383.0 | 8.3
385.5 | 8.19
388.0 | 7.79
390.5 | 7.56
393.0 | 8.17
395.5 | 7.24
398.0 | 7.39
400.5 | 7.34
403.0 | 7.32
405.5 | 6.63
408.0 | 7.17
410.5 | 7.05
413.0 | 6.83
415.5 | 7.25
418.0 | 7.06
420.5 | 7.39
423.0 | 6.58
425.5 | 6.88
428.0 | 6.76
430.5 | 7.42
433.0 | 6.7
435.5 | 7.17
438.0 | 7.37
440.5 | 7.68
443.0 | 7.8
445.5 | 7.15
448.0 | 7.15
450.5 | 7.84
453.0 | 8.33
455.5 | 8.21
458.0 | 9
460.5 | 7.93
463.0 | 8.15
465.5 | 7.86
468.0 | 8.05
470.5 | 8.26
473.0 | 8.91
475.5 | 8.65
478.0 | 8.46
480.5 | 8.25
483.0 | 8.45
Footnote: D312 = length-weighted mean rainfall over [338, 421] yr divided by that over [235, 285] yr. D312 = 1.05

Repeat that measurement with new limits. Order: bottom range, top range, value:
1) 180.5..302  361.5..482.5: 1.08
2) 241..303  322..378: 1.12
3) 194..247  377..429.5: 1.10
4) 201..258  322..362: 1.17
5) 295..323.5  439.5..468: 1.10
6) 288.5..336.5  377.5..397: 1.12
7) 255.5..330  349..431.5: 1.11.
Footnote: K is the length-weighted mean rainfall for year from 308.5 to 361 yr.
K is 7.78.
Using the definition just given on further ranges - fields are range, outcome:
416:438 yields 7.02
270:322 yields 6.96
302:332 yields 7.25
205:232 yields 5.34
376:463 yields 7.58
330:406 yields 8.29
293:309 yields 7.2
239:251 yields 8.53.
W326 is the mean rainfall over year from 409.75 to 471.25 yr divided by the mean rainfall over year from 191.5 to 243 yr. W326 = 1.1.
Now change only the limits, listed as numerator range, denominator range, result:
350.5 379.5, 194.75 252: 1.31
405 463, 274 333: 1.06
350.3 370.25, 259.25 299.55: 1.24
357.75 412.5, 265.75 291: 1.20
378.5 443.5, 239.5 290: 0.97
